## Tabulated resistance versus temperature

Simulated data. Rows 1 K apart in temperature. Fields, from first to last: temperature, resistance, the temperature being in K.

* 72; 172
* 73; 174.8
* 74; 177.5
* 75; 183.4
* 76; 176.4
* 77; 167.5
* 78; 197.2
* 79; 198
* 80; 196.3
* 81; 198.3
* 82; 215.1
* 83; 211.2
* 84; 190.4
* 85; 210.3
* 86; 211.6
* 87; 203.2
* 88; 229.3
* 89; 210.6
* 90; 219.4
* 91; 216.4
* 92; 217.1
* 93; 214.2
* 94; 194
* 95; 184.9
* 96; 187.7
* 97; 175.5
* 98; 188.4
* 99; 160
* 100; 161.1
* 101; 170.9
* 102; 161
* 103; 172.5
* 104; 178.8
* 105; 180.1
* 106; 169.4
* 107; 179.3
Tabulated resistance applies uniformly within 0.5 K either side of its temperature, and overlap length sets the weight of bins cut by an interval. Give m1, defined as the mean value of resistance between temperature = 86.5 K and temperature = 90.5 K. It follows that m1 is 216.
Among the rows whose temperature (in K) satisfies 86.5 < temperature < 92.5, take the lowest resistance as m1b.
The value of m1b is 203.2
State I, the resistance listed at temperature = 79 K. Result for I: 198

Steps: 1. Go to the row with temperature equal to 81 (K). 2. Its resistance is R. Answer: 198.3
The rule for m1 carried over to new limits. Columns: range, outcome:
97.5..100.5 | 170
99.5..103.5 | 166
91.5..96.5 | 200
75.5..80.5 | 187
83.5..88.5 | 209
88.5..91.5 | 215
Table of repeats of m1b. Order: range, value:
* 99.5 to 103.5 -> 161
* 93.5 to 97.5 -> 175.5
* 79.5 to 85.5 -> 190.4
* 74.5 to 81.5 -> 167.5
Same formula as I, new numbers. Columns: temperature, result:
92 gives 217.1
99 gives 160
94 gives 194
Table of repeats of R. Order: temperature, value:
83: 211.2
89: 210.6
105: 180.1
